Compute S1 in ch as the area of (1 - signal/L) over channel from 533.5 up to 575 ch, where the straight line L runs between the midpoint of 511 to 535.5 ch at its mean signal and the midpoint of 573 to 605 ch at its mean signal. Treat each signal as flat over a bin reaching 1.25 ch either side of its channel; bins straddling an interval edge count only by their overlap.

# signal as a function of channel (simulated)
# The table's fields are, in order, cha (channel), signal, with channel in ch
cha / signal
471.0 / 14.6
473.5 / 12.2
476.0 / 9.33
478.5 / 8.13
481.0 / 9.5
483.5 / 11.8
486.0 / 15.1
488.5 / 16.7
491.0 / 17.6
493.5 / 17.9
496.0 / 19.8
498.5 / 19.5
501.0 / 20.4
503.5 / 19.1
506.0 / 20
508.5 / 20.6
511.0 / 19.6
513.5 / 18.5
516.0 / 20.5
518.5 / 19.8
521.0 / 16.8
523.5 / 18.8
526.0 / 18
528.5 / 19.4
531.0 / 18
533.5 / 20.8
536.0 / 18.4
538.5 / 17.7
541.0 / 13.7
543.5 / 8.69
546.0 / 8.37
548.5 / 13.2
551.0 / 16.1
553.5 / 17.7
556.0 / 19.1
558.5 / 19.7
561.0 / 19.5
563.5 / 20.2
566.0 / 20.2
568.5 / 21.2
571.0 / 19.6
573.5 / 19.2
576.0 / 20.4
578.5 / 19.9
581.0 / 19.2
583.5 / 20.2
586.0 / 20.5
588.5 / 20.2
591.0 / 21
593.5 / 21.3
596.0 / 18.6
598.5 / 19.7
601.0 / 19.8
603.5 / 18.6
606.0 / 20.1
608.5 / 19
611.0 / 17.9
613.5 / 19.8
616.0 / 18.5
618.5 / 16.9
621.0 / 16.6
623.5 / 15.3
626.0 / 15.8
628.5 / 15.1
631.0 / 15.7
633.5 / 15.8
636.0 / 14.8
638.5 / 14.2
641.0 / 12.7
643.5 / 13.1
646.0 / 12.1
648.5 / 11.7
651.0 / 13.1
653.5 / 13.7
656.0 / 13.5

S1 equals 4.8 ch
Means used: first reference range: 19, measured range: 17.2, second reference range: 19.9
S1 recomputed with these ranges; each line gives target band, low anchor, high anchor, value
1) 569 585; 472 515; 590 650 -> -3.1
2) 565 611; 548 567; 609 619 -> -3.7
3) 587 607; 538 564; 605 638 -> -4.2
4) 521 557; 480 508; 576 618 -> 3.9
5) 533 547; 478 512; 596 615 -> 2.7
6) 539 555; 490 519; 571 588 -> 5.2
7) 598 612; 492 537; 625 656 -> -3.4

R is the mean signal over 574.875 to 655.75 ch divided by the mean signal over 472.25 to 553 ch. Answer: 1.0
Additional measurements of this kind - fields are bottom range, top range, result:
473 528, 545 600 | 1.12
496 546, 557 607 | 1.10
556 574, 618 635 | 0.79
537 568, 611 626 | 1.06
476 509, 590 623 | 1.17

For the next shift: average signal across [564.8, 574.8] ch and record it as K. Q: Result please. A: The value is 20.1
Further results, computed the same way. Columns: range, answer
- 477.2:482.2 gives 8.81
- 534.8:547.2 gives 13.4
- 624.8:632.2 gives 15.5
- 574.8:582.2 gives 19.8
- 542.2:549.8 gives 10.1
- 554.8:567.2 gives 19.7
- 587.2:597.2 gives 20.3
